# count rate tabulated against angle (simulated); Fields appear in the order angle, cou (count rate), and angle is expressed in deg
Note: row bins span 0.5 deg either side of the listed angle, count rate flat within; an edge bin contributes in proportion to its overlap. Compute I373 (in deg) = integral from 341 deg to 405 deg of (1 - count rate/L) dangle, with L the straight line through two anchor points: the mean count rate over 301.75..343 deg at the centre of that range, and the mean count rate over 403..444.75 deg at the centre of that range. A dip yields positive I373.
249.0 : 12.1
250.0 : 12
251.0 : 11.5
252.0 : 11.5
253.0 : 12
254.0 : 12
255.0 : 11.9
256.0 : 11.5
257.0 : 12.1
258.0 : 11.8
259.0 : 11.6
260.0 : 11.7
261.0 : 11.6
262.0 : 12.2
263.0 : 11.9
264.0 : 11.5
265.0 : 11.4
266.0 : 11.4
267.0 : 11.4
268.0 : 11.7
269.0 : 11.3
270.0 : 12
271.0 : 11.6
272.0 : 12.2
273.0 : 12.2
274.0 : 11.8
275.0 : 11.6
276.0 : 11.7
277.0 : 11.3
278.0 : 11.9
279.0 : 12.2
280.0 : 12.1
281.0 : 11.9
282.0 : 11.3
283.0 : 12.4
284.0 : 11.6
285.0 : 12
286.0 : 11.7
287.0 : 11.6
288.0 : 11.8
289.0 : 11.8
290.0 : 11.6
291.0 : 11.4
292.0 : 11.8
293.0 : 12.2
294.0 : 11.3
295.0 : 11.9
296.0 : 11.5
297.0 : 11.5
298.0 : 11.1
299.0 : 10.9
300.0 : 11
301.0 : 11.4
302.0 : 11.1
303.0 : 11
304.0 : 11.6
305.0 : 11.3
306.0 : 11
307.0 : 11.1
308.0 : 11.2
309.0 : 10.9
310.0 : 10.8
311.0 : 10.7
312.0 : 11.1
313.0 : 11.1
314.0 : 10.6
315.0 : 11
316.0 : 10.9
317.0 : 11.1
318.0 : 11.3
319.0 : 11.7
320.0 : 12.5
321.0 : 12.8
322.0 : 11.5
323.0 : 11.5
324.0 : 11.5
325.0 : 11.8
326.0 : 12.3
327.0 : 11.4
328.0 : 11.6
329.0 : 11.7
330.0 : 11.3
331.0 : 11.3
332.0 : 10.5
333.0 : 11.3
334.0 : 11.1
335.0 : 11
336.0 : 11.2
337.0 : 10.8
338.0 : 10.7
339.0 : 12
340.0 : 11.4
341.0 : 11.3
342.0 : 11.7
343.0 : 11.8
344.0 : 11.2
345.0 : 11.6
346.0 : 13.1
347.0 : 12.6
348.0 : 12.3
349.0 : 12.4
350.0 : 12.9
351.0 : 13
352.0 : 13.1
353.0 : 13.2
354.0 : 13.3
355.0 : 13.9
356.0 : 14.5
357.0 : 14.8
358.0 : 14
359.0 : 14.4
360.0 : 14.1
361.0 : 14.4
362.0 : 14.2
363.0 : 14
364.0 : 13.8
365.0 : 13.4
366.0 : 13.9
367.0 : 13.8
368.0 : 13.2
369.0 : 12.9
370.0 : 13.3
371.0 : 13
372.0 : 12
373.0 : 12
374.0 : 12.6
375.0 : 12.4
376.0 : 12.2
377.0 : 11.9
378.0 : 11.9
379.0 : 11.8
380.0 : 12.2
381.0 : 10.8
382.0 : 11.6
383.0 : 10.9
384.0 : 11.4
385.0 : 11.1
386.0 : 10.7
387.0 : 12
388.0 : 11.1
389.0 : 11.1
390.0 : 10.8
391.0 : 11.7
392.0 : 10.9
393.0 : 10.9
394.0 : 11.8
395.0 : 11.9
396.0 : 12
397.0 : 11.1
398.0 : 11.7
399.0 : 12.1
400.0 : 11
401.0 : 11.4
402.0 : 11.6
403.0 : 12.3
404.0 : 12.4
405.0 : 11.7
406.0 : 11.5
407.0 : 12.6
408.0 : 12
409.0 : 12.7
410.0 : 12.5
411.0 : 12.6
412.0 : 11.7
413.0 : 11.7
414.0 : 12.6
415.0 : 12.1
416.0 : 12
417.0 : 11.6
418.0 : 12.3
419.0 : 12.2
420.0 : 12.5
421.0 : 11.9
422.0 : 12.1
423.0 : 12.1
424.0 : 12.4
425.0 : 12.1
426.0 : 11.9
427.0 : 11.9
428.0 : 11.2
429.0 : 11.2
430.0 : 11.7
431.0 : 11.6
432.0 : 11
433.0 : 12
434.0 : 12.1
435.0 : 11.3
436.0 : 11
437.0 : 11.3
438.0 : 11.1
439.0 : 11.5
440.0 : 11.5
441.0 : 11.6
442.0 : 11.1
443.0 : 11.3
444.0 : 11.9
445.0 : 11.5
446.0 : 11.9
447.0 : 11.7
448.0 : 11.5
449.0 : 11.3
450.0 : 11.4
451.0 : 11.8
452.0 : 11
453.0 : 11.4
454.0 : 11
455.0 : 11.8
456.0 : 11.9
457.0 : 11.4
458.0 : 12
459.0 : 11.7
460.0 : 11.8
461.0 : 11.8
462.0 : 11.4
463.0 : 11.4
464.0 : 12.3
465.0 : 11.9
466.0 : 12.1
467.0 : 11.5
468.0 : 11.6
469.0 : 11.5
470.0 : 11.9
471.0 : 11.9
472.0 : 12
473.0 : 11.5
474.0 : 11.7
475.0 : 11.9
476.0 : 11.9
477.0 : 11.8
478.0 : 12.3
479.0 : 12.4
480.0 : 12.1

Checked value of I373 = -4.5 deg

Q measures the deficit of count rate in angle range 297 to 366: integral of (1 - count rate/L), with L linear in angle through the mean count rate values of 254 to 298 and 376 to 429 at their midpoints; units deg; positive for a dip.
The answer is -1.4 deg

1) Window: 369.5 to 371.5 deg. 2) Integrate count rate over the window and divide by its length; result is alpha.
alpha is 13.2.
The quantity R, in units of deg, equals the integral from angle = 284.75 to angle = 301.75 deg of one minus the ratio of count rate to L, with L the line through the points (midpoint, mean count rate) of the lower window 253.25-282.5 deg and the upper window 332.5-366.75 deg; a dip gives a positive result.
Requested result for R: 0.7 deg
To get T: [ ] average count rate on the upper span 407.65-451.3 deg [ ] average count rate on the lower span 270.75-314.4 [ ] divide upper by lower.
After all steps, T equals 1.0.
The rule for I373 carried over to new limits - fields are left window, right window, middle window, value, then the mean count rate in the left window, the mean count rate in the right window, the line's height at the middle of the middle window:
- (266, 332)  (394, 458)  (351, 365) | -2.8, 11.5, 11.8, 11.6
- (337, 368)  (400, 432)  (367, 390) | 1.2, 13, 12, 12.6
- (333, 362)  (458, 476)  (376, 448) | 2.6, 12.6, 11.8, 12.1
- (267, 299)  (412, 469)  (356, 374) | -2.9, 11.7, 11.7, 11.7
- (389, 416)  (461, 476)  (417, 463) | 0.5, 11.8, 11.8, 11.8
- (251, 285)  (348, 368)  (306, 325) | 2.2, 11.8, 13.7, 12.8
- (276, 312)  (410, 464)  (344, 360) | -2.3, 11.5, 11.7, 11.6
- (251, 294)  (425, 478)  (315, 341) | 0.6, 11.8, 11.6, 11.7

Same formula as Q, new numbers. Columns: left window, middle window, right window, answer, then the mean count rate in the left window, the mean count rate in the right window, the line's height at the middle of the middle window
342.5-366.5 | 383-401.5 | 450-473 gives 2.0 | 13.3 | 11.7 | 12.7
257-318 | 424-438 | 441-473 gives 0.0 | 11.5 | 11.6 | 11.6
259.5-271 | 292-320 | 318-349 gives 1.0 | 11.6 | 11.6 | 11.6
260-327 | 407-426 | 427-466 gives -1.0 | 11.5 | 11.5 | 11.5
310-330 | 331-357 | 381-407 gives -1.5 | 11.5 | 11.5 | 11.5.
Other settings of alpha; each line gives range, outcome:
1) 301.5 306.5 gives 11.2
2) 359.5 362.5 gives 14.2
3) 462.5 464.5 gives 11.9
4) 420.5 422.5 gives 12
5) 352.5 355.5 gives 13.5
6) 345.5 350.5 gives 12.7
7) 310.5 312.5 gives 10.9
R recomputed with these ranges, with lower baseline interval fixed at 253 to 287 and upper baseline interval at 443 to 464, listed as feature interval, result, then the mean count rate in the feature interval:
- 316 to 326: 0.0 deg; 11.7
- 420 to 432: -0.2 deg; 11.8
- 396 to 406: -0.1 deg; 11.7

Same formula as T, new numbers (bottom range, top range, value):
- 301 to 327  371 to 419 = 1.04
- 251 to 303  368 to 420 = 1.02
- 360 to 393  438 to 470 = 0.94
